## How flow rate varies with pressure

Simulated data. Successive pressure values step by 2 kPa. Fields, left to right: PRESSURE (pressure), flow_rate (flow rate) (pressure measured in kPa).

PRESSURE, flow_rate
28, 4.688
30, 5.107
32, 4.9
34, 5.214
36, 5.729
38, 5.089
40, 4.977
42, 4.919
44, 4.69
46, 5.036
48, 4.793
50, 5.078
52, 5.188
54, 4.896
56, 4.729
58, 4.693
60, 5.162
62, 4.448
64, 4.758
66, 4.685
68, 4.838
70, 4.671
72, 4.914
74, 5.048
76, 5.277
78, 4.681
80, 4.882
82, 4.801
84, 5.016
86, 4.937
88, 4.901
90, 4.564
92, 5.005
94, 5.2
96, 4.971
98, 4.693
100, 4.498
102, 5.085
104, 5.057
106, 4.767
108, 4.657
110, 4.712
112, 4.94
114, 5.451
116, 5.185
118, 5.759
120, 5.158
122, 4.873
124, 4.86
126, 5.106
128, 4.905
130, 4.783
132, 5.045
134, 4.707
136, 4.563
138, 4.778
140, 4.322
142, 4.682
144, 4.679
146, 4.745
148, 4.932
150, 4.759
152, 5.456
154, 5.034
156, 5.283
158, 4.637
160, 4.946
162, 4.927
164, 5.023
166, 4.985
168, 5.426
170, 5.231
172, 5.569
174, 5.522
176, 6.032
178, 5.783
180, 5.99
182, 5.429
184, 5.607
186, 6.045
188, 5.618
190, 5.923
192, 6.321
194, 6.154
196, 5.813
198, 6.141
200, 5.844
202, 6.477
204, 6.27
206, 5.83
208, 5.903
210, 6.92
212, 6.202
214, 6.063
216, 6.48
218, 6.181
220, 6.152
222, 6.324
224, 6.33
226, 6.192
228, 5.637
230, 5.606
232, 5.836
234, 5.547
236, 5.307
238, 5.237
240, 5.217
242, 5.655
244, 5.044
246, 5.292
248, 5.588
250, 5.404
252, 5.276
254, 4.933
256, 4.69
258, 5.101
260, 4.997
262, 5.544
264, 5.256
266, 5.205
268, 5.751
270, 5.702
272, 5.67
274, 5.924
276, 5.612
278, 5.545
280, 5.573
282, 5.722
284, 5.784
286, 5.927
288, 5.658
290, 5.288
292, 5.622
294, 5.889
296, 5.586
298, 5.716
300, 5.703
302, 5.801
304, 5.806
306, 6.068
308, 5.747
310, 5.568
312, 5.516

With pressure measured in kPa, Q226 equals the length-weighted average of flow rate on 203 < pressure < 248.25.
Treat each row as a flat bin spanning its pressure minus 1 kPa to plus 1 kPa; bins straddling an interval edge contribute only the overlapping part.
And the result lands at 5.87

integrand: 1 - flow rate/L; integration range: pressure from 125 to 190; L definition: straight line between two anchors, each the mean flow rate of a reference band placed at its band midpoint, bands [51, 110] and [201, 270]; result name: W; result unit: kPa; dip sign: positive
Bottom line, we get 1.52 kPa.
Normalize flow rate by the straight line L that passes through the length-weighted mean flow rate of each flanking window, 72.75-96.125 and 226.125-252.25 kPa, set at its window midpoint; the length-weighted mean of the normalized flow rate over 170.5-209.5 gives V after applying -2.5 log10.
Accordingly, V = -0.12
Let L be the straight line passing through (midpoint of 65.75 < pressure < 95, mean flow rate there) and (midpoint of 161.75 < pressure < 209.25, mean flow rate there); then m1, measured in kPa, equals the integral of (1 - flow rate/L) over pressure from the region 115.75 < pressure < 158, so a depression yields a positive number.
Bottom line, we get 3.5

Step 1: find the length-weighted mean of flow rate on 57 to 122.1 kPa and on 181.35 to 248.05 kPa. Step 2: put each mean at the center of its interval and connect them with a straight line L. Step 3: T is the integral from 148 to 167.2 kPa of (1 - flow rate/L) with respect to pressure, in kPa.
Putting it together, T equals 1.6 kPa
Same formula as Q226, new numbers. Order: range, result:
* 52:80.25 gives 4.85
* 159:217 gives 5.81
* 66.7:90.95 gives 4.88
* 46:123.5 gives 4.92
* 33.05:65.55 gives 4.96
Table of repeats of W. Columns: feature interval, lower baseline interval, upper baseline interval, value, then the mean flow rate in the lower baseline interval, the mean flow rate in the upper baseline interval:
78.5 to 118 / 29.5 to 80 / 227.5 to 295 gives 0.9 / 4.94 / 5.47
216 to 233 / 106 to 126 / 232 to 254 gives -2.4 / 5.05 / 5.36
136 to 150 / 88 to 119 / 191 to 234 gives 1.8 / 4.97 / 6.11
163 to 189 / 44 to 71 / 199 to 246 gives 0.2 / 4.84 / 5.91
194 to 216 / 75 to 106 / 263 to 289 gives -3.3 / 4.9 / 5.64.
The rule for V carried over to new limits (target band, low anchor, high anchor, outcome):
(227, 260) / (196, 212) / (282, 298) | 0.121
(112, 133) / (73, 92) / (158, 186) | 0.006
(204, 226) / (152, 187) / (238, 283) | -0.159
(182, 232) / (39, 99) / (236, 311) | -0.145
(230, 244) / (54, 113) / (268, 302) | 0.008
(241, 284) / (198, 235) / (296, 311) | 0.097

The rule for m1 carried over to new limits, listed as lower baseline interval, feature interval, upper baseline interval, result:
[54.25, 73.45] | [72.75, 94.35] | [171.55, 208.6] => 0.1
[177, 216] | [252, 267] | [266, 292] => 1.6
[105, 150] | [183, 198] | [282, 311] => -2.1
